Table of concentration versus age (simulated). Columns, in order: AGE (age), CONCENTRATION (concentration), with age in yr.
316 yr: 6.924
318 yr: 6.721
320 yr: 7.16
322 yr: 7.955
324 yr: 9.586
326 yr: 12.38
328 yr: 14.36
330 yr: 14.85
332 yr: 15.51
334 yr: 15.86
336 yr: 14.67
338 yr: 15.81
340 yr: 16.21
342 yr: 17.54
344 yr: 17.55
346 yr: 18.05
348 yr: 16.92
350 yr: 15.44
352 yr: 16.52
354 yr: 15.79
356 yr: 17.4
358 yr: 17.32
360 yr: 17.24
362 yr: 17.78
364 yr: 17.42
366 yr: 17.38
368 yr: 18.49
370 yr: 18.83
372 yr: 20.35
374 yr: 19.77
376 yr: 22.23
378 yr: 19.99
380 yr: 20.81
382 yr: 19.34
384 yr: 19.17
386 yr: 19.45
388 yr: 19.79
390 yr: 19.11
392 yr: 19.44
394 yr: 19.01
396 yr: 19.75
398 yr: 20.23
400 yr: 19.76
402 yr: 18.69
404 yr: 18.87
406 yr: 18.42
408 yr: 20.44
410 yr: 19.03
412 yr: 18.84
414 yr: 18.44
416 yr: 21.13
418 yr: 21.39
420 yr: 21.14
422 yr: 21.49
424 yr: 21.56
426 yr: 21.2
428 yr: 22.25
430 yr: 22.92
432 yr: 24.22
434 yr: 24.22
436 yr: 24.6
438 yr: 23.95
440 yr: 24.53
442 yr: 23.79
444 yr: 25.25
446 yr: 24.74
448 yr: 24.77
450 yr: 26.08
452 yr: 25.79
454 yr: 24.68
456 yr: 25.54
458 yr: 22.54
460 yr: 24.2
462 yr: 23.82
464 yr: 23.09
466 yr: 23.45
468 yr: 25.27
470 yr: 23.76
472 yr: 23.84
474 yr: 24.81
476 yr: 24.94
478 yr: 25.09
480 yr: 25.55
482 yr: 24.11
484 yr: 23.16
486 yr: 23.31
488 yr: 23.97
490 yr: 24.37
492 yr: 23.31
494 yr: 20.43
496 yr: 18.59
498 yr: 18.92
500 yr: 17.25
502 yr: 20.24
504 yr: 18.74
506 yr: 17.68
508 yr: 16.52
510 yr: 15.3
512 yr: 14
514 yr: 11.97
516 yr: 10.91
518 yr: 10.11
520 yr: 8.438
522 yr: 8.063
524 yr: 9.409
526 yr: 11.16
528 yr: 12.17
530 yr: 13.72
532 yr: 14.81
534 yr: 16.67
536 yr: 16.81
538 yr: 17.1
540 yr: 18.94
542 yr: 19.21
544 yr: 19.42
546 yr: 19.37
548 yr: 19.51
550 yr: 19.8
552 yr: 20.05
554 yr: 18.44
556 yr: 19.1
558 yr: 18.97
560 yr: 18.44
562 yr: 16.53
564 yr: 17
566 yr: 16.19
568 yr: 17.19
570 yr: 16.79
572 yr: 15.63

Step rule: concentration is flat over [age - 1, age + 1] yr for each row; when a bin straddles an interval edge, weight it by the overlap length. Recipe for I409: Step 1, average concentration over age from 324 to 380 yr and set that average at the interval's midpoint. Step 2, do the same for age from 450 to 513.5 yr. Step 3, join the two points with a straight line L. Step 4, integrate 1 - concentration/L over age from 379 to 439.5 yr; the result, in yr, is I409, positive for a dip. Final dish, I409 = -4.3 yr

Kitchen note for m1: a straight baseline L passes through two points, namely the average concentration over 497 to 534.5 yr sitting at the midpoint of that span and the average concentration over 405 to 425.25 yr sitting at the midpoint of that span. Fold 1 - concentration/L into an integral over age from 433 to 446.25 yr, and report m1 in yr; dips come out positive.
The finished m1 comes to -4.1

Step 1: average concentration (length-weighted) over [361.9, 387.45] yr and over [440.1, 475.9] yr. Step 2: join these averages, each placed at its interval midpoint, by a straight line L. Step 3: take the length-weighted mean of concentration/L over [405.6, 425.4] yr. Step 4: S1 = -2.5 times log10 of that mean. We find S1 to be 0.08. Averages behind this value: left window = 19.4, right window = 24.5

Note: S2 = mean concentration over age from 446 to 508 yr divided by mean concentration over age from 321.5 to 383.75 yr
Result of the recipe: 1.4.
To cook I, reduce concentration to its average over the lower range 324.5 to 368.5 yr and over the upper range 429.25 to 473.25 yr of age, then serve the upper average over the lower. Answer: 1.49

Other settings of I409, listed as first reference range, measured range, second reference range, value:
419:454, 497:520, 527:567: 5.2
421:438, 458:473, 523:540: -3.0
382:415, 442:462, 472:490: -1.9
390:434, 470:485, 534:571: -3.9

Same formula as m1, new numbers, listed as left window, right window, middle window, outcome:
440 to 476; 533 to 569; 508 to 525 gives 7.6 yr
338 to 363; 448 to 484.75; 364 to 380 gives -1.0 yr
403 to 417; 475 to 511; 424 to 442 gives -3.2 yr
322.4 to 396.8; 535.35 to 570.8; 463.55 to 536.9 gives -1.7 yr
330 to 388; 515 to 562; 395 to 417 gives -2.8 yr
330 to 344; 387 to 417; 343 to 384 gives -2.0 yr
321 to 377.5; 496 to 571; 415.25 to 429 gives -4.3 yr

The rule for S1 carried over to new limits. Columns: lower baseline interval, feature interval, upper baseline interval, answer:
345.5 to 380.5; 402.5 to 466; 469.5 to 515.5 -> -0.16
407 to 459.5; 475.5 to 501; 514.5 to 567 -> -0.17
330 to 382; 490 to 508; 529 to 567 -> -0.10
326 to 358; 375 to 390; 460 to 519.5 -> -0.16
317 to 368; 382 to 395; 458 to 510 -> -0.12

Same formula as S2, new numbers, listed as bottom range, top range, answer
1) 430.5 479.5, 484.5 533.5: 0.66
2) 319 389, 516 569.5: 0.95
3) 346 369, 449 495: 1.41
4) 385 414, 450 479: 1.26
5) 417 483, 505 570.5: 0.66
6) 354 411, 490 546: 0.83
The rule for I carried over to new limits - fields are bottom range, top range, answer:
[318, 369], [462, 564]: 1.22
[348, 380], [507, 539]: 0.71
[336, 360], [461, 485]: 1.45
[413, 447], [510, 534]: 0.52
